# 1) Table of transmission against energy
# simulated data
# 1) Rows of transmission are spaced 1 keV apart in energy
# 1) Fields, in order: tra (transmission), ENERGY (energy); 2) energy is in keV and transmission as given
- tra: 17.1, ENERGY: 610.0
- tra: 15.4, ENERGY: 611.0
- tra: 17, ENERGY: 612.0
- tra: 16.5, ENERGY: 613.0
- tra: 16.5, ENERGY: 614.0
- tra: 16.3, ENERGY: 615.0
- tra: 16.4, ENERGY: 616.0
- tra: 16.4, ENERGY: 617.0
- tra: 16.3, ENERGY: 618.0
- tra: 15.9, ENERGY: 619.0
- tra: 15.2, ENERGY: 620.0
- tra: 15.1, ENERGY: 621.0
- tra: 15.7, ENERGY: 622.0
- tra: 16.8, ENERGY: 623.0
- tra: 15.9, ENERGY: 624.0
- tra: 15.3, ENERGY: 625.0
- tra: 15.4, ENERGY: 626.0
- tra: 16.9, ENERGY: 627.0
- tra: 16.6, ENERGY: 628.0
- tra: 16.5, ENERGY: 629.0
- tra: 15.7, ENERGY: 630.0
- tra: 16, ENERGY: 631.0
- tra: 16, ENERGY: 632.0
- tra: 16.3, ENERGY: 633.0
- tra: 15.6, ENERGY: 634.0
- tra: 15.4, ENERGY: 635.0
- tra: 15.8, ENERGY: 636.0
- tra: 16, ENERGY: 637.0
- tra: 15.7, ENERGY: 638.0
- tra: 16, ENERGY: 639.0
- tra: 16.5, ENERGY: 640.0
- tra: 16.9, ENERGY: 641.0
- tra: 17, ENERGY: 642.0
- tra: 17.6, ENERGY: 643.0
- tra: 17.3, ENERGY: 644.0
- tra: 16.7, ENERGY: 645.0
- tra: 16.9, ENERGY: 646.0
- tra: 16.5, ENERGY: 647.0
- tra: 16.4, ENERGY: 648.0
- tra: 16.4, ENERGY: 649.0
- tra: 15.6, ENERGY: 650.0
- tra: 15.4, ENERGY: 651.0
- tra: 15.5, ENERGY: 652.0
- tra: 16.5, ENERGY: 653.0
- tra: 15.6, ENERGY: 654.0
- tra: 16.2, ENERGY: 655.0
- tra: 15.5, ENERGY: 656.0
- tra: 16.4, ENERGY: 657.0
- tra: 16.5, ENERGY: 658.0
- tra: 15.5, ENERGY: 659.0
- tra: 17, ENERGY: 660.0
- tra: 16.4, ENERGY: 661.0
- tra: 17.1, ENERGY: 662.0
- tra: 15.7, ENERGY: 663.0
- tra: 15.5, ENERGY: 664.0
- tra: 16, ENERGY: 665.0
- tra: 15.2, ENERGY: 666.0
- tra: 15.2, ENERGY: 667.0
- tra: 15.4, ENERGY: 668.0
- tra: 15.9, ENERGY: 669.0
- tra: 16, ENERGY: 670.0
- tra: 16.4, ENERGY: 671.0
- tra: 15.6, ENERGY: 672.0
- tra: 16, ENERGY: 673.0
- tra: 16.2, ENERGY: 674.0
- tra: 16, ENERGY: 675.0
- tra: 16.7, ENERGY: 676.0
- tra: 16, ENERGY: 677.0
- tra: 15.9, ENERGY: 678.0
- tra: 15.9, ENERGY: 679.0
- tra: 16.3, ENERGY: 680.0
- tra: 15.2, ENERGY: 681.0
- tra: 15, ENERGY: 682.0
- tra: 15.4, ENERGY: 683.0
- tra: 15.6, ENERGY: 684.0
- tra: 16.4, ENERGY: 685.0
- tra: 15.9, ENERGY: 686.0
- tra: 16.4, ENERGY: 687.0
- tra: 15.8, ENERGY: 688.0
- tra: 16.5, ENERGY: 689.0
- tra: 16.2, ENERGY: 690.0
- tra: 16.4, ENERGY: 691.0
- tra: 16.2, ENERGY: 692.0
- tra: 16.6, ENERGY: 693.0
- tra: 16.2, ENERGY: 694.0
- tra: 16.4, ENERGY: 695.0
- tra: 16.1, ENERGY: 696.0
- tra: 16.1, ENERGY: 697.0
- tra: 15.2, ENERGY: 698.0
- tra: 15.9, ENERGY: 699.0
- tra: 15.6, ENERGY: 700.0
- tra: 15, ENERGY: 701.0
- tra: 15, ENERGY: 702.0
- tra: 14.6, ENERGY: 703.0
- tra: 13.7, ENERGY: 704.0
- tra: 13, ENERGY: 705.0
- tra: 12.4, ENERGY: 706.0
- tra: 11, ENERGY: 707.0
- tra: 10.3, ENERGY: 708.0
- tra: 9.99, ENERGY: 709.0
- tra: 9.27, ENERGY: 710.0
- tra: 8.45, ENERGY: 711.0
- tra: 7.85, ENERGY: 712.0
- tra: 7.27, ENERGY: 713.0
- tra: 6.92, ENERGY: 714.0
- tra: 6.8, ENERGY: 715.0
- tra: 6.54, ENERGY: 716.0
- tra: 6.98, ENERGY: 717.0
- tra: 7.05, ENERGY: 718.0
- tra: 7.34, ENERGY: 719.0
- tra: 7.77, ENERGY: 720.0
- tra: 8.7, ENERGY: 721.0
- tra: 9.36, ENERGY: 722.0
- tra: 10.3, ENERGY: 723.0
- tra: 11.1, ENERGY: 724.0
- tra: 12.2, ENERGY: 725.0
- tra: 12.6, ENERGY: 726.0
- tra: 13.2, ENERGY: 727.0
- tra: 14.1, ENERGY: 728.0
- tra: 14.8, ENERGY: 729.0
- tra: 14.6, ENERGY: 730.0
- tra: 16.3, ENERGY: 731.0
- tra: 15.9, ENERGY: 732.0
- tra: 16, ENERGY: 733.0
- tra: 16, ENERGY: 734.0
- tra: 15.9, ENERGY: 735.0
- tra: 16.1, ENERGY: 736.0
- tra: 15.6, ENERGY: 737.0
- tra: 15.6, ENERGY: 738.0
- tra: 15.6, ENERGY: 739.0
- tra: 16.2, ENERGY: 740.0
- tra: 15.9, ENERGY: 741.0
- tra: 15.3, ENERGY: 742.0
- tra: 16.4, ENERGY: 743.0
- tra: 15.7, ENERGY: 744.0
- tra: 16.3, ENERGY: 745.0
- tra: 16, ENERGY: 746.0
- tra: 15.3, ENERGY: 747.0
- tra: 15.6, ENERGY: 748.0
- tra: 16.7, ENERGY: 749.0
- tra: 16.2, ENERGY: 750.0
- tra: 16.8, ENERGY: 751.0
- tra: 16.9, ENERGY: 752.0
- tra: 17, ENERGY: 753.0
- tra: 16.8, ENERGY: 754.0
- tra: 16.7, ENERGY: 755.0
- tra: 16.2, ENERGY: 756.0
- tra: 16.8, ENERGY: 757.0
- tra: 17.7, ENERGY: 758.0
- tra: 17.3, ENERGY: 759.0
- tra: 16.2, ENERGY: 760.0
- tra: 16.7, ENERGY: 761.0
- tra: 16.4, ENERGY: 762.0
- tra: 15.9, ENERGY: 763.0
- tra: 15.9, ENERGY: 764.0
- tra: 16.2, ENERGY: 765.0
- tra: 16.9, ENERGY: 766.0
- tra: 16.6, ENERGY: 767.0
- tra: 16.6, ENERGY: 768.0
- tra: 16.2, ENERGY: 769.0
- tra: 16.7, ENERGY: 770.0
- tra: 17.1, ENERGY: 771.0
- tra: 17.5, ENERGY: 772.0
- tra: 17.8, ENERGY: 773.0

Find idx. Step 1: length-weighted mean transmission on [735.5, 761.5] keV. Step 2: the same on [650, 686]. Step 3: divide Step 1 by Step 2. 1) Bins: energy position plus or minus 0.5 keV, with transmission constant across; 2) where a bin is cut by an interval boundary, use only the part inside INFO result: 1.0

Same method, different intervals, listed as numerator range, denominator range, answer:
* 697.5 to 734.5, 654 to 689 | 0.73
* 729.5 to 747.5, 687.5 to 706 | 1.02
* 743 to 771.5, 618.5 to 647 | 1.02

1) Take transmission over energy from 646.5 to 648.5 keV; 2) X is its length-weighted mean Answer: 16.4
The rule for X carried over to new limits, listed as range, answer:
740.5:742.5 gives 15.6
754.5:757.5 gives 16.6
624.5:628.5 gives 16.1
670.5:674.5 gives 16.1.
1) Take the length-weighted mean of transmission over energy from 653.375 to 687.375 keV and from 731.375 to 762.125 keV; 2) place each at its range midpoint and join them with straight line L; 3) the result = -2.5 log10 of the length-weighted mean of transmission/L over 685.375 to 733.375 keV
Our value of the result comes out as 0.26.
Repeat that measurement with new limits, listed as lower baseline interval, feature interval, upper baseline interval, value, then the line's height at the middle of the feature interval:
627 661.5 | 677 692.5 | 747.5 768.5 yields 0.03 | 16.4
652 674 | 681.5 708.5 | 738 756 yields 0.06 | 16.1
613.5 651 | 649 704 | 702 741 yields -0.14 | 14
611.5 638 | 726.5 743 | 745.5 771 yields 0.06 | 16.4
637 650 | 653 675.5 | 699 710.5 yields -0.05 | 15.3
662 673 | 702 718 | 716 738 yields 0.35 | 13.4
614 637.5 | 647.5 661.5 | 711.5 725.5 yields -0.18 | 13.6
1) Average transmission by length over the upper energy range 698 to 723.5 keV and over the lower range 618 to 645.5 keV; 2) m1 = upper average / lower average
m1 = 0.64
